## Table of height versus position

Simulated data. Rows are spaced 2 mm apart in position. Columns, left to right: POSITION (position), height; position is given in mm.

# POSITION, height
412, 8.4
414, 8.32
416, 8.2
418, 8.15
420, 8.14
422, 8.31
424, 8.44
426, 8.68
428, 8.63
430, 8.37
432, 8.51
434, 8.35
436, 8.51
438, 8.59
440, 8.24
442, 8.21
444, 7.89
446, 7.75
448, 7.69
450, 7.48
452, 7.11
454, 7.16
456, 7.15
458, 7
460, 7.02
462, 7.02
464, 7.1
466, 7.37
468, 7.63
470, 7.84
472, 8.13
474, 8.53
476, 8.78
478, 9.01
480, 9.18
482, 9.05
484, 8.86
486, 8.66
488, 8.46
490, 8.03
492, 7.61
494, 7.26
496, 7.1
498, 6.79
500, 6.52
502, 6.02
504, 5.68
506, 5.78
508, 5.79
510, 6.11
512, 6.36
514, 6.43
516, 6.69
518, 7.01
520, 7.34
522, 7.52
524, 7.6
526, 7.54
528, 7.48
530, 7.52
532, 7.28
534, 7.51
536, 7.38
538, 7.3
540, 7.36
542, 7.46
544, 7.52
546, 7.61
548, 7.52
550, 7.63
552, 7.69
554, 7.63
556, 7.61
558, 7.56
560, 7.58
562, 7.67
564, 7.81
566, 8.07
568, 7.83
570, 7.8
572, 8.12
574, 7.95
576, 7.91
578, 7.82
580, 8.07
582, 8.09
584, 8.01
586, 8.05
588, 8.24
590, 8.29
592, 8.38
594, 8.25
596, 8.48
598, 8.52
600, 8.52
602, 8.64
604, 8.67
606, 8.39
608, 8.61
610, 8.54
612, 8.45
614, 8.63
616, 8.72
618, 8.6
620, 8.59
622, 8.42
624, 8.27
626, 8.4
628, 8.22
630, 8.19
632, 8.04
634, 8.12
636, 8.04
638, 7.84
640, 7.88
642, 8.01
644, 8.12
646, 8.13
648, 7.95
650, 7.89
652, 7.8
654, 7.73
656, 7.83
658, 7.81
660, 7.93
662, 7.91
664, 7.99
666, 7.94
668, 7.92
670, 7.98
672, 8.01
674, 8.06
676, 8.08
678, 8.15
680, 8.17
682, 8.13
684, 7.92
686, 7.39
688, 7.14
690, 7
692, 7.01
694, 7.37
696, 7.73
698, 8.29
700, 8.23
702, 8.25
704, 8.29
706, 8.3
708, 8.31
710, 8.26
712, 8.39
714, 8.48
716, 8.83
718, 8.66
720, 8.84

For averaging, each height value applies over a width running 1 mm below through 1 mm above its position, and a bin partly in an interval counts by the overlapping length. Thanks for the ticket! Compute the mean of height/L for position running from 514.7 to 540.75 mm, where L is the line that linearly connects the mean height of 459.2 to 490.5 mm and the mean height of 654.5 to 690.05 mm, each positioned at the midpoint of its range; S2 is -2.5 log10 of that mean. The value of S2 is 0.107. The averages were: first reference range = 8.18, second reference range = 7.87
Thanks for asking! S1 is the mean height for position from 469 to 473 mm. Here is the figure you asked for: 7.99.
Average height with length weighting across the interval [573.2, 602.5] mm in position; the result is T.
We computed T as 8.21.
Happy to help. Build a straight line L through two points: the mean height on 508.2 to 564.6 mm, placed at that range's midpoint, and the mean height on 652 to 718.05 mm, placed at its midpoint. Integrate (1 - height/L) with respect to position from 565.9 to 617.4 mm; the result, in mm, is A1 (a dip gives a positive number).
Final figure -4.8 mm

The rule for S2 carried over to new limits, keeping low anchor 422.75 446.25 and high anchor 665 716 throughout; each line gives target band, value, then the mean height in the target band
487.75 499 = 0.110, 7.48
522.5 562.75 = 0.094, 7.52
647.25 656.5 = 0.026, 7.84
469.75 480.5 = -0.038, 8.6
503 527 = 0.232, 6.65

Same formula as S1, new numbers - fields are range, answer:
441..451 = 7.8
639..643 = 7.95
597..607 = 8.55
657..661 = 7.87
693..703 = 7.97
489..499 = 7.36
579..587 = 8.05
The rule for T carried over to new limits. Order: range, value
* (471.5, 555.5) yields 7.44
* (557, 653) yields 8.17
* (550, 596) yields 7.93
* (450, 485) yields 7.87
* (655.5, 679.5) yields 7.97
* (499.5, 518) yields 6.19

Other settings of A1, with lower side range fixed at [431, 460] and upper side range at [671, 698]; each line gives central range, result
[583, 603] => -1.50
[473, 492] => -2.14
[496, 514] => 3.66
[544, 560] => 0.35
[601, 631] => -2.87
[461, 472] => 0.48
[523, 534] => 0.41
